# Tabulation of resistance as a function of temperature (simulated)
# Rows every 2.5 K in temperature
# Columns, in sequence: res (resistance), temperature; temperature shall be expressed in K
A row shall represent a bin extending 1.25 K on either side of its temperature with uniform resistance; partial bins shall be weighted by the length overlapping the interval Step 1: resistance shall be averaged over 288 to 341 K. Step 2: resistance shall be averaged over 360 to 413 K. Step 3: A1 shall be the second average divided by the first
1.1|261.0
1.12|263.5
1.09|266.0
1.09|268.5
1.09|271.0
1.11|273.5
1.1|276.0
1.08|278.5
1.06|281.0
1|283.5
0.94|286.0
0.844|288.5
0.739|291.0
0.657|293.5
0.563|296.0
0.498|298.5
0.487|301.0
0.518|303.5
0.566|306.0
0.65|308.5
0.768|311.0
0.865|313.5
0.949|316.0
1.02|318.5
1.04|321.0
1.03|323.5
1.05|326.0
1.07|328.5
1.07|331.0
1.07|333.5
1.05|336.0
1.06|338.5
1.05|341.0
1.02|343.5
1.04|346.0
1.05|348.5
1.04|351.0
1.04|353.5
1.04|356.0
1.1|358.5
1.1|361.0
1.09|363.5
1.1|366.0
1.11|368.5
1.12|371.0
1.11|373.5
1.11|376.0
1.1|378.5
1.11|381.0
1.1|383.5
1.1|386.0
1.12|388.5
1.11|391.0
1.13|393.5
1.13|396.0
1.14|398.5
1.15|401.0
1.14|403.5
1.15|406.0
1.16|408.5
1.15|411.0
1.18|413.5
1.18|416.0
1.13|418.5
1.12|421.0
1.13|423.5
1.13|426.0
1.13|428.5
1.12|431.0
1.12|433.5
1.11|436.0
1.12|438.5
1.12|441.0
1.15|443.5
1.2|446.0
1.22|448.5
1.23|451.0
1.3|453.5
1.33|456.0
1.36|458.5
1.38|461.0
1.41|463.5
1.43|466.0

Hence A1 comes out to 1.33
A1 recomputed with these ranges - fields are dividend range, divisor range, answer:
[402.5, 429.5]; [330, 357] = 1.09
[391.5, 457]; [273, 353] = 1.28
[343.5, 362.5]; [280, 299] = 1.33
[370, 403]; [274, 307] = 1.43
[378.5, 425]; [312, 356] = 1.10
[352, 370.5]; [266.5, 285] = 1.01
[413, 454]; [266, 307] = 1.37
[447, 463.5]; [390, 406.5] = 1.15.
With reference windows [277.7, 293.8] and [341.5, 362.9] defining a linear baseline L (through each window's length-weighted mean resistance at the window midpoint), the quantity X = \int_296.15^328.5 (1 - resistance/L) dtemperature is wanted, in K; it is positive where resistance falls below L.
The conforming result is 6.1 K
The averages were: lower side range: 0.912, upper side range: 1.05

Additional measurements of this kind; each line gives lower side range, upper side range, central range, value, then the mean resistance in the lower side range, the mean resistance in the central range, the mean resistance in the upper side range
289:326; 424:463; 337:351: -2.74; 0.752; 1.04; 1.2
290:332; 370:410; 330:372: -4.70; 0.795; 1.07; 1.12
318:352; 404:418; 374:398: 0.23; 1.05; 1.11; 1.16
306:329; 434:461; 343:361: -1.04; 0.913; 1.05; 1.22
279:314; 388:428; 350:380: -3.27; 0.73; 1.09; 1.14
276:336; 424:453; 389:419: -1.92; 0.859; 1.15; 1.15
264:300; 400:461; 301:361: 3.08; 0.92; 0.956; 1.18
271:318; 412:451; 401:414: -0.79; 0.811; 1.15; 1.15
